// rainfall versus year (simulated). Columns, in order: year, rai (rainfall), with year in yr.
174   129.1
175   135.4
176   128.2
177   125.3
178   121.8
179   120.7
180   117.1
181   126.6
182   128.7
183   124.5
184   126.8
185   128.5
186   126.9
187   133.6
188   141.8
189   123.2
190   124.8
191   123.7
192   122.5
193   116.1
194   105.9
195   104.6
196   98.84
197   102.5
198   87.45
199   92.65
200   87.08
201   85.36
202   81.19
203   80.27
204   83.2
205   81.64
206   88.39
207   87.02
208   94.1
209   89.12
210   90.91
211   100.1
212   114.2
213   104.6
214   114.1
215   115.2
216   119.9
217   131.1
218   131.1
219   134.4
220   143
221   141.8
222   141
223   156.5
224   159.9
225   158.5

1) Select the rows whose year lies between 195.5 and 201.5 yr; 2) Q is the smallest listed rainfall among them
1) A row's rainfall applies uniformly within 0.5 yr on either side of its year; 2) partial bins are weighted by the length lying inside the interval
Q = 85.36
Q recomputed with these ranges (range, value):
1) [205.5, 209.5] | 87.02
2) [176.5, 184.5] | 117.1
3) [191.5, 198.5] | 87.45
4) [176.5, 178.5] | 121.8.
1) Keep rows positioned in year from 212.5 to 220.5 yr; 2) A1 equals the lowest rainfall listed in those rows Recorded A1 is 104.6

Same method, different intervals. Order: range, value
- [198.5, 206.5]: 80.27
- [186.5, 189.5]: 123.2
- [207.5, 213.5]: 89.12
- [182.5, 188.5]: 124.5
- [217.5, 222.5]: 131.1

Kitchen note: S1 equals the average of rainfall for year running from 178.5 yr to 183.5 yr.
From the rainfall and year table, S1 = 124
